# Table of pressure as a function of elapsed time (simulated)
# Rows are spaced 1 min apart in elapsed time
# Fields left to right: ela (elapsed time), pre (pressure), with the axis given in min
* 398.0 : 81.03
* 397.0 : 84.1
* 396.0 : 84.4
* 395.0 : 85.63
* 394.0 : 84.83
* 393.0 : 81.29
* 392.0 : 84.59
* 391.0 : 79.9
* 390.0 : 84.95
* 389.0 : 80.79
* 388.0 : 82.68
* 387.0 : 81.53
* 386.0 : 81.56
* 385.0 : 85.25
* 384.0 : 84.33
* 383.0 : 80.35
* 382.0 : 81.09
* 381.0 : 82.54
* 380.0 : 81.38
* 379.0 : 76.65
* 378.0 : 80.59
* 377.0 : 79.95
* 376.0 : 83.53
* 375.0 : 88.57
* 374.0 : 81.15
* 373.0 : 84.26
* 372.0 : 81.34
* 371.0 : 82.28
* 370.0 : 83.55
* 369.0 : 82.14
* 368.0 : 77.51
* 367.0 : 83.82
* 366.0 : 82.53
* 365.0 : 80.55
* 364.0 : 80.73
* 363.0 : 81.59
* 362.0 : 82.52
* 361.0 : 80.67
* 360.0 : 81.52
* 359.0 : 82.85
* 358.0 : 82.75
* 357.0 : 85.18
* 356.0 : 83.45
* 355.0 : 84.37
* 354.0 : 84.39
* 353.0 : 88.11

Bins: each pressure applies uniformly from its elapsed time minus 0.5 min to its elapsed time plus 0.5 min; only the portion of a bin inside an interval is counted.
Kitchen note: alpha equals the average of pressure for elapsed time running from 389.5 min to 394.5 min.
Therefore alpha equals 83.1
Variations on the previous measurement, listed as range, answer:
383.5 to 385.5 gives 84.8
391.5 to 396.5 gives 84.1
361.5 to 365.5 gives 81.3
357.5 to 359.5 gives 82.8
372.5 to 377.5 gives 83.5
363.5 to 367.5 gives 81.9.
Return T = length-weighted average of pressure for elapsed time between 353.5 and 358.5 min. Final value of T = 84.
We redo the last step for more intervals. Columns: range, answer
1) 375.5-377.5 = 81.7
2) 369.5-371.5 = 82.9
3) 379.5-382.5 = 81.7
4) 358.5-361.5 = 81.7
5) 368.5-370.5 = 82.8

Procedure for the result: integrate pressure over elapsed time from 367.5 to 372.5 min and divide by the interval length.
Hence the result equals 81.4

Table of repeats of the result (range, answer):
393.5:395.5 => 85.2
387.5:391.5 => 82.1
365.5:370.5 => 81.9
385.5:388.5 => 81.9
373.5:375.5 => 84.9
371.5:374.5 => 82.3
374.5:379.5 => 81.9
